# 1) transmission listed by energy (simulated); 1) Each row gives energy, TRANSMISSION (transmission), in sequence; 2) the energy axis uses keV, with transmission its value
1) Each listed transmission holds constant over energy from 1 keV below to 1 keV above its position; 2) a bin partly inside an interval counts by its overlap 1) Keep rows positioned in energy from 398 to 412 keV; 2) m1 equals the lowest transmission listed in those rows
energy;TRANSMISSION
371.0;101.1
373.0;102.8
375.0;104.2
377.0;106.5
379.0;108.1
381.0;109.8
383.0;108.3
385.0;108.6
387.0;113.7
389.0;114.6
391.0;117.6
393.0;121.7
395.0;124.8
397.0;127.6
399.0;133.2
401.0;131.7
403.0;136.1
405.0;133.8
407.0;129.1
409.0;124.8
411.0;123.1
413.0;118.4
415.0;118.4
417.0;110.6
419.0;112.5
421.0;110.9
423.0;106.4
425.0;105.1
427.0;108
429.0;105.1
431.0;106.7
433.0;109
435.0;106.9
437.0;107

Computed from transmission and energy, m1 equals 123.1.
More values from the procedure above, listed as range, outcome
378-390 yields 108.1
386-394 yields 113.7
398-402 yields 131.7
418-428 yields 105.1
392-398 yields 121.7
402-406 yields 133.8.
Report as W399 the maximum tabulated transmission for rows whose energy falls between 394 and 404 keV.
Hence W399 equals 136.1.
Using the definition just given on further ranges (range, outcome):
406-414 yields 129.1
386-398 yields 127.6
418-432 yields 112.5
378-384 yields 109.8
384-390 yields 114.6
